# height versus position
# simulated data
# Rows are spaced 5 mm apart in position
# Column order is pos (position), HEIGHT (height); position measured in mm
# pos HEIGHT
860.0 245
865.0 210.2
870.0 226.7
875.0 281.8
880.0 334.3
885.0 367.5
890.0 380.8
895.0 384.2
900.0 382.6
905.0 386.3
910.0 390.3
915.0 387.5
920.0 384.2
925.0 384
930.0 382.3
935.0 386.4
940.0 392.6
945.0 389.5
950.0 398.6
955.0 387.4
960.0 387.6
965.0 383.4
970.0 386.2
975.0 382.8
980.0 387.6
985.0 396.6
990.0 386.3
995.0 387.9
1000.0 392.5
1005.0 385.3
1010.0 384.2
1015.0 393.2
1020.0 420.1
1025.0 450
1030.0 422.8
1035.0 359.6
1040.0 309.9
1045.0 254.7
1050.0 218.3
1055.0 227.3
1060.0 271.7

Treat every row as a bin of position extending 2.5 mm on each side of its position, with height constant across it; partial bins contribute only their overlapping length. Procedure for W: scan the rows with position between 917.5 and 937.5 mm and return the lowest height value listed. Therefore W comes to 382.3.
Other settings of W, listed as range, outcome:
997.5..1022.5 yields 384.2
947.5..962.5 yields 387.4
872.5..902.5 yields 281.8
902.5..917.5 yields 386.3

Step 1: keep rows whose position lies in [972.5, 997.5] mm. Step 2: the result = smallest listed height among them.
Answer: 382.8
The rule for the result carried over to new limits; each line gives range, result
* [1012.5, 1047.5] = 254.7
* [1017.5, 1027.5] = 420.1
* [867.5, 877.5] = 226.7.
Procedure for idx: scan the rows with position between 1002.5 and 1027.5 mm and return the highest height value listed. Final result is 450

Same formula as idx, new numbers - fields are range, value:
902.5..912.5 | 390.3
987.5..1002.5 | 392.5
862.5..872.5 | 226.7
